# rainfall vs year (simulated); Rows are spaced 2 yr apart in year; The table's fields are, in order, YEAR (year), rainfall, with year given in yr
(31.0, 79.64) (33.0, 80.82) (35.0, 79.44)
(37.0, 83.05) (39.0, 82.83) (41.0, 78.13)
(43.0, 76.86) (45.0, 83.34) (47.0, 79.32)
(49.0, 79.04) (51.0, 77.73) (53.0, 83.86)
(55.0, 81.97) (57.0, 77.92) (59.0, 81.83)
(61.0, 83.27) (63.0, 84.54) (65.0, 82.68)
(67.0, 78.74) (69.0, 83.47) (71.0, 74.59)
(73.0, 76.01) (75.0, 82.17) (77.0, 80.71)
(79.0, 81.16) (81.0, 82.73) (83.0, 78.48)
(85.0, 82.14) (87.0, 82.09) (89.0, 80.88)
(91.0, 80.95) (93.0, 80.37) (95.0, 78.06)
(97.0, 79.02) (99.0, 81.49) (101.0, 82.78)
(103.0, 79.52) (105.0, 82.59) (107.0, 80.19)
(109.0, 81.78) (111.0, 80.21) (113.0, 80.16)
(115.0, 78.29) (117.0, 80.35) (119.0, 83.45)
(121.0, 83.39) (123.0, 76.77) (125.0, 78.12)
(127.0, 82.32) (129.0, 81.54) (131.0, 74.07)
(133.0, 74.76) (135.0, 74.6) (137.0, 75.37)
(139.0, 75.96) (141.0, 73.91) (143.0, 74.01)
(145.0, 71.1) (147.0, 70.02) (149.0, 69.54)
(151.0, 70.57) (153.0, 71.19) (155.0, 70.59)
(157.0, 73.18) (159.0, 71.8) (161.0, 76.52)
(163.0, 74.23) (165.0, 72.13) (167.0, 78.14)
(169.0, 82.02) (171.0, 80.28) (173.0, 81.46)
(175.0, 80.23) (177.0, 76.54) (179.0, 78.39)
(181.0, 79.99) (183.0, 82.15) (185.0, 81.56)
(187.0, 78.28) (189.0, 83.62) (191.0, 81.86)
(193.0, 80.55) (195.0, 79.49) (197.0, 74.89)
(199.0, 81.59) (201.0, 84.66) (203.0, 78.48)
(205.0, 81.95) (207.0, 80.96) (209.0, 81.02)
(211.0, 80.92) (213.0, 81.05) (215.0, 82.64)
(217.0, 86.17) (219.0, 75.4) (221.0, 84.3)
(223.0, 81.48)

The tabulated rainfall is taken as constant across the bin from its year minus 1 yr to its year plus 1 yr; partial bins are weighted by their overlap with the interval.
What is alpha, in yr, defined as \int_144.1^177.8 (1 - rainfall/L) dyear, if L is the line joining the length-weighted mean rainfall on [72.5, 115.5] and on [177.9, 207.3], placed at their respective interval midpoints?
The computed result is 2.5 yr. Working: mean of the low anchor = 80.6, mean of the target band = 74.7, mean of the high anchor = 80.5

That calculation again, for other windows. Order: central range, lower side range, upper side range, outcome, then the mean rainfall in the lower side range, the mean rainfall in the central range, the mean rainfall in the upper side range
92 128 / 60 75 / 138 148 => -2.0 yr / 80.6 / 80.5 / 73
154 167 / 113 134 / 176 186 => 1.0 yr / 79.3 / 73.5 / 79.7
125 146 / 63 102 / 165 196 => 1.2 yr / 80.6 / 75.9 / 80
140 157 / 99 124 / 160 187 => 1.7 yr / 80.8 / 71.5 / 78.7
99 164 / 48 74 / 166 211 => 3.0 yr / 80.4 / 76.7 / 80.4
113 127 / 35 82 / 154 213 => -0.1 yr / 80.7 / 80.2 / 78.9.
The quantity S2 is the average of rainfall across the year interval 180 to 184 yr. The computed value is 81.1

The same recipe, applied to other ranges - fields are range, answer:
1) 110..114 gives 80.2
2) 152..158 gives 71.7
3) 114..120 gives 80.7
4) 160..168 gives 75.3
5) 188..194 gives 82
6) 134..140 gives 75.3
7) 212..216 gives 81.8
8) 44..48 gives 81.3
